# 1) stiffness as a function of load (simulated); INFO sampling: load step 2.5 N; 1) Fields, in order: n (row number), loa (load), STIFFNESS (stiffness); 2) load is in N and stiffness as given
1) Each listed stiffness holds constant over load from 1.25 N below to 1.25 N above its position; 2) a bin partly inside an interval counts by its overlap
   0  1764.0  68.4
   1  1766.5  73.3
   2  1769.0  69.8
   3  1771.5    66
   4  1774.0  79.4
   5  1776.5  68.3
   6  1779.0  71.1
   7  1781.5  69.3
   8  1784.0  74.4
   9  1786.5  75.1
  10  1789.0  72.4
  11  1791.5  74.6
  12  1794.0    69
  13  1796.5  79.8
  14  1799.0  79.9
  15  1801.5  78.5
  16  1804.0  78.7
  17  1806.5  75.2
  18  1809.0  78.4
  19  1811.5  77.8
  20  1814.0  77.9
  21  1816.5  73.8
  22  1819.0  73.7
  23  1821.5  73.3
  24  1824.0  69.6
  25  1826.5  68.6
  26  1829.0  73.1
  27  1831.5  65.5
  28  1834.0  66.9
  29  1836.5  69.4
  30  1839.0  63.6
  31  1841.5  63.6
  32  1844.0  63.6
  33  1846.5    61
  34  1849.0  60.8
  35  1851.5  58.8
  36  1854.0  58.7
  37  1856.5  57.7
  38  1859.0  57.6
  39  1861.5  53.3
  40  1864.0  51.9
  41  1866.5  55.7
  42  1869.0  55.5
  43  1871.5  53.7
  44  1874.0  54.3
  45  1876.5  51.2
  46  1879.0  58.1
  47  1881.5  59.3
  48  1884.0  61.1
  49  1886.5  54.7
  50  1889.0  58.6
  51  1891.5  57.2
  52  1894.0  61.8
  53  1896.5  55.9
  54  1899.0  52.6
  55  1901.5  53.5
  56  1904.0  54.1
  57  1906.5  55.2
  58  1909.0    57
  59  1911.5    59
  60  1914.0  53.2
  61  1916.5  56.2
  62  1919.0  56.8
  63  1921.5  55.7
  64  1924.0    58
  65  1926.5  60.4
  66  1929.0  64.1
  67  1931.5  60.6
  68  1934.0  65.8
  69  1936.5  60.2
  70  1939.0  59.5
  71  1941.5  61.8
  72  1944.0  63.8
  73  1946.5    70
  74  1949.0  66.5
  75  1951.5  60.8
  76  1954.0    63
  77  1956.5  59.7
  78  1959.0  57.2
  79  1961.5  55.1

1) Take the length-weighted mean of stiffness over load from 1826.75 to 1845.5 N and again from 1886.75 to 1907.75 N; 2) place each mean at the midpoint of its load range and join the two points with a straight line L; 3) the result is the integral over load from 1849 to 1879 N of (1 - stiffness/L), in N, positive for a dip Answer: 3.0 N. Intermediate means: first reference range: 66.6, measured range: 55.7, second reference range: 56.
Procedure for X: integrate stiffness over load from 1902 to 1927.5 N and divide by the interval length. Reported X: 56.4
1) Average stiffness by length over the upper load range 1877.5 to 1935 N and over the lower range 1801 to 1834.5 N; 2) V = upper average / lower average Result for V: 0.78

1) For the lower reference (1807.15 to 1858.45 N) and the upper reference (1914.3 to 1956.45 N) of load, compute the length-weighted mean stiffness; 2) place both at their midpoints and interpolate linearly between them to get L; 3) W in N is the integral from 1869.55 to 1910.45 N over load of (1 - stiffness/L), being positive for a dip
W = 5.1 N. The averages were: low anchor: 67.7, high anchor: 61.2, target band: 56.1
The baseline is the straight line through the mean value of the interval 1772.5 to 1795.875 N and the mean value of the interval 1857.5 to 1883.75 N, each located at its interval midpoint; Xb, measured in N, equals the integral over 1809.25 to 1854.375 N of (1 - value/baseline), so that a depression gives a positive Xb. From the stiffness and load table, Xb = -3.5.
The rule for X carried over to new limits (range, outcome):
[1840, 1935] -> 57.5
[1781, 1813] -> 75.8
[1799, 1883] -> 65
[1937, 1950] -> 64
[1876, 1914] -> 56.6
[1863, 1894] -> 56.2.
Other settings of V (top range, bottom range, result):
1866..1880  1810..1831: 0.75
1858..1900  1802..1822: 0.73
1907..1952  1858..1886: 1.09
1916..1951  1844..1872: 1.08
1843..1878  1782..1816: 0.74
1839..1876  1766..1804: 0.78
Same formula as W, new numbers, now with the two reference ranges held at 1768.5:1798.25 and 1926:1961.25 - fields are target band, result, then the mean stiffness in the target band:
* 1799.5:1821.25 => -1.8 N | 76.7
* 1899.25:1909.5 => 1.6 N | 54.6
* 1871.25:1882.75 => 1.9 N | 55.5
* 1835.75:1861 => 2.7 N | 61.1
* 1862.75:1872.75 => 1.9 N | 54.2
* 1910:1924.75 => 1.7 N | 56.4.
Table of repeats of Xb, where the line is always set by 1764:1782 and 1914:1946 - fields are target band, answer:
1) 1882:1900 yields 1.5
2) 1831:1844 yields 0.2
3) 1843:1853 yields 0.7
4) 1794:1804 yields -1.3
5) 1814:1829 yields -1.1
